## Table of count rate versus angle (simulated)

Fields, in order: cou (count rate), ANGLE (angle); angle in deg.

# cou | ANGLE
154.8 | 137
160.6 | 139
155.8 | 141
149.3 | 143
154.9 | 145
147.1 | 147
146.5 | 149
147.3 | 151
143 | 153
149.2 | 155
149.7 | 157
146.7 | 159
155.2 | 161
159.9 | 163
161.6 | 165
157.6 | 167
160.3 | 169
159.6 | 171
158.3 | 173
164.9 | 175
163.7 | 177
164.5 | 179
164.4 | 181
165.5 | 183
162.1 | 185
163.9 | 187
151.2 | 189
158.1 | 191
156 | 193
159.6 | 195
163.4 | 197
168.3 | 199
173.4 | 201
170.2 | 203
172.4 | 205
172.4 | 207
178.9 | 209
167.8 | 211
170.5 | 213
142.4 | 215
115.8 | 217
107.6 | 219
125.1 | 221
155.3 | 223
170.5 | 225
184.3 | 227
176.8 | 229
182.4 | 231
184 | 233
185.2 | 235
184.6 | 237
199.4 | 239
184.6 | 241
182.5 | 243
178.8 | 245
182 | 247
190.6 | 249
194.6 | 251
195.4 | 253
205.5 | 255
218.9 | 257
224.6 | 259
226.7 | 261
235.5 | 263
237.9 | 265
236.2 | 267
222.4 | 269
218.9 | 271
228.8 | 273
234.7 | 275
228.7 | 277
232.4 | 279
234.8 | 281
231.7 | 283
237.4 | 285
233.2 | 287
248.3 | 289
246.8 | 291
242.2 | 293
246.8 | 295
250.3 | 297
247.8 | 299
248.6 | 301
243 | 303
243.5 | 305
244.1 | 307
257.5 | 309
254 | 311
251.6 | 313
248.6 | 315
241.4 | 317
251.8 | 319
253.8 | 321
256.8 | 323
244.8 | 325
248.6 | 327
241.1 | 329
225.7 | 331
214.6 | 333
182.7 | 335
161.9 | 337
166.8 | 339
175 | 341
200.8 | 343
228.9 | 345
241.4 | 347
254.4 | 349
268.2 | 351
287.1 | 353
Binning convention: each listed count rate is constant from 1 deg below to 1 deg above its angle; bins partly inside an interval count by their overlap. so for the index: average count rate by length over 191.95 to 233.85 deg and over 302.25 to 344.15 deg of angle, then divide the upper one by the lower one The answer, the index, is 1.4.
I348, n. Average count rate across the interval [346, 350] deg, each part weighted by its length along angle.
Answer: 248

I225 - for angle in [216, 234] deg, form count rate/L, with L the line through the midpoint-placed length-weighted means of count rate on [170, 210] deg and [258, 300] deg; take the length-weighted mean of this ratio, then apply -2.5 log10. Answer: 0.23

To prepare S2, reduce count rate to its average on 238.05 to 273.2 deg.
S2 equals 209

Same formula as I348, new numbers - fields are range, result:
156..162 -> 151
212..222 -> 132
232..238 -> 185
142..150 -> 149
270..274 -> 224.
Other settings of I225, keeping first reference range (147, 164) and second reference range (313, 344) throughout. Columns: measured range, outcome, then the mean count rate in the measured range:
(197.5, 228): 0.10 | 158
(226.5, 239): -0.01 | 184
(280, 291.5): -0.17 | 238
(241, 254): 0.01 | 187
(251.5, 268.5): -0.15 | 222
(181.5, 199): 0.02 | 161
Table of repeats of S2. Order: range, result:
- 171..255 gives 168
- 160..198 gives 161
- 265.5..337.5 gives 238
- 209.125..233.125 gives 157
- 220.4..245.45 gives 177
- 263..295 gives 235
